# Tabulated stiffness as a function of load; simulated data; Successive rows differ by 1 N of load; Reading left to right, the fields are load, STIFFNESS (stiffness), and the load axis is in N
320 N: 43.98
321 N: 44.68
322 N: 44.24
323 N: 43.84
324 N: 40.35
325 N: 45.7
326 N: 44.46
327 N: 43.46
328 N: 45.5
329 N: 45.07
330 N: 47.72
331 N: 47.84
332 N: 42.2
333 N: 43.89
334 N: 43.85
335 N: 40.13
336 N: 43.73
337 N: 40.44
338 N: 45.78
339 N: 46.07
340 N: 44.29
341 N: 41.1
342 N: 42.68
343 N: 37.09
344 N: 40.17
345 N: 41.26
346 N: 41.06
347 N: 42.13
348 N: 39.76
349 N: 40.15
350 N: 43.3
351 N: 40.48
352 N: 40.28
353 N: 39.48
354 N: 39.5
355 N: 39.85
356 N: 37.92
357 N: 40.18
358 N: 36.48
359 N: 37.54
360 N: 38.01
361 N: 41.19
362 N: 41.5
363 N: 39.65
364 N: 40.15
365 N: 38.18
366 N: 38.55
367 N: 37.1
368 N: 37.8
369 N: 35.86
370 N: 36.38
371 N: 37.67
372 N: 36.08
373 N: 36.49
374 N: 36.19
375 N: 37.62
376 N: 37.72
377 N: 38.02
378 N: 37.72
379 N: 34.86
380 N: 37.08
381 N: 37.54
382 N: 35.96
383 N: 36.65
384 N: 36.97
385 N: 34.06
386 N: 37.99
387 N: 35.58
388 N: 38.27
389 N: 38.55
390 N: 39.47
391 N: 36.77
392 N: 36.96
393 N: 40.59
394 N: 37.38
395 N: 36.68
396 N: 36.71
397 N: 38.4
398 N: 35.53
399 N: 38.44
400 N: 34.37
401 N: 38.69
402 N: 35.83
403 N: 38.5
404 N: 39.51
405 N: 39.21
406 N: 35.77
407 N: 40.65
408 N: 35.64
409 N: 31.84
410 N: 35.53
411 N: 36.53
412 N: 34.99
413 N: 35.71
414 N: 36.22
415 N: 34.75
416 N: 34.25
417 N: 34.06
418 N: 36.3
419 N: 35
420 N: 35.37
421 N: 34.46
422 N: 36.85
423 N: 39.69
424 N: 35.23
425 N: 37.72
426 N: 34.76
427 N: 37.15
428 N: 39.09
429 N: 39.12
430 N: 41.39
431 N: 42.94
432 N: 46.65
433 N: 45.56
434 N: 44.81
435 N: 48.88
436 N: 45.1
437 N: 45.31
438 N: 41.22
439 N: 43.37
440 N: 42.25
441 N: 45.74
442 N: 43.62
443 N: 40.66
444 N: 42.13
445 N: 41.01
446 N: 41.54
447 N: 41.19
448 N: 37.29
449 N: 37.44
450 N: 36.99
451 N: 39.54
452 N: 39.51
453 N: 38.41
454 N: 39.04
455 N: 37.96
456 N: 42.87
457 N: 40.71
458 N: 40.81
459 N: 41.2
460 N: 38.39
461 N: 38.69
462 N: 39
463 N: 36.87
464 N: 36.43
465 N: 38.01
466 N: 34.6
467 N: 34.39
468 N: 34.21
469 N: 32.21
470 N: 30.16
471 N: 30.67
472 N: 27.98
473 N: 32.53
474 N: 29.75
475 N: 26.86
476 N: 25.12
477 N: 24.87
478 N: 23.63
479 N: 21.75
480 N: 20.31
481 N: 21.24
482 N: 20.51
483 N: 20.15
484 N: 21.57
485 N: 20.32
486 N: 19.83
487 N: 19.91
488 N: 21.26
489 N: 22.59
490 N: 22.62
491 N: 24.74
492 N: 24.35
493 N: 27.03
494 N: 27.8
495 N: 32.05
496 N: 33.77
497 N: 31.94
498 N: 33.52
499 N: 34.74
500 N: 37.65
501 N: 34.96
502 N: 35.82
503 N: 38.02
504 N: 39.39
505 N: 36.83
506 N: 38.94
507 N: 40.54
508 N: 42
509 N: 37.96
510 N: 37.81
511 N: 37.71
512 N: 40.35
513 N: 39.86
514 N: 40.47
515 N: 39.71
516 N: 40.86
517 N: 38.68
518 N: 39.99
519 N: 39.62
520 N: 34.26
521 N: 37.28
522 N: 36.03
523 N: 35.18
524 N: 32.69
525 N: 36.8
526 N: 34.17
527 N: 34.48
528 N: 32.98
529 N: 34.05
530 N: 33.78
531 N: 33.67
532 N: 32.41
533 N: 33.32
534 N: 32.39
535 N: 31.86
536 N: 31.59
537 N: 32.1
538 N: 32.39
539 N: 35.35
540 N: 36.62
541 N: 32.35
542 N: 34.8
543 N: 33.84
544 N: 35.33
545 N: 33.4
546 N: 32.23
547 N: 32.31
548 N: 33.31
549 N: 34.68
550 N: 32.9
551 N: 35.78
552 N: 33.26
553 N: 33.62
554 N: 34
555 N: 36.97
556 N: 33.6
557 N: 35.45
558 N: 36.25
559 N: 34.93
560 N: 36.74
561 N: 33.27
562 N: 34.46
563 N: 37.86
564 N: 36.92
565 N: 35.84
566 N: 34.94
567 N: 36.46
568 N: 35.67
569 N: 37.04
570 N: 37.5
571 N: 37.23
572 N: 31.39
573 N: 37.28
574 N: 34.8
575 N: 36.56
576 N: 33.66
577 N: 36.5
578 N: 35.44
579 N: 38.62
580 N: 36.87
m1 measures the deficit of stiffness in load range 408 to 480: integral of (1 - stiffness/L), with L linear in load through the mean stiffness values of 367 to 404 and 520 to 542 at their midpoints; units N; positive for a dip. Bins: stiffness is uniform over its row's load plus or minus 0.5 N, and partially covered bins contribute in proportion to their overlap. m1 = -2.6 N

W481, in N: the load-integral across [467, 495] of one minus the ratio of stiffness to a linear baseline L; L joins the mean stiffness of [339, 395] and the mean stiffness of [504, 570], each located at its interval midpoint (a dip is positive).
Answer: 8.7 N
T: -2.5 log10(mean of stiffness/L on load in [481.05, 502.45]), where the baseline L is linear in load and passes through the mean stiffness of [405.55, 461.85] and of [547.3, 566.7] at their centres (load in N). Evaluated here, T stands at 0.35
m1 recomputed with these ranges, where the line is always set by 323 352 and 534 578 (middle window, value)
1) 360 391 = 2.9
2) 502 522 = -1.4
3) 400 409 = 0.6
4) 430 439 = -1.3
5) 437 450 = -0.9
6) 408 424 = 1.8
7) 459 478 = 2.6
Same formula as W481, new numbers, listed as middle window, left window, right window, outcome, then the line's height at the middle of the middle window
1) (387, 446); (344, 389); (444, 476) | -2.2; 37.4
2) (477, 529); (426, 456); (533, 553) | 6.2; 36.6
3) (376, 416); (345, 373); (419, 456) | 2.9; 39.8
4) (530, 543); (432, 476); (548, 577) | 1.0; 36.1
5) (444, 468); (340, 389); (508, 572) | -1.2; 36.9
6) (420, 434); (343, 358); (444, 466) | 0.0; 39.4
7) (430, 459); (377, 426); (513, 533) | -4.3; 36.5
